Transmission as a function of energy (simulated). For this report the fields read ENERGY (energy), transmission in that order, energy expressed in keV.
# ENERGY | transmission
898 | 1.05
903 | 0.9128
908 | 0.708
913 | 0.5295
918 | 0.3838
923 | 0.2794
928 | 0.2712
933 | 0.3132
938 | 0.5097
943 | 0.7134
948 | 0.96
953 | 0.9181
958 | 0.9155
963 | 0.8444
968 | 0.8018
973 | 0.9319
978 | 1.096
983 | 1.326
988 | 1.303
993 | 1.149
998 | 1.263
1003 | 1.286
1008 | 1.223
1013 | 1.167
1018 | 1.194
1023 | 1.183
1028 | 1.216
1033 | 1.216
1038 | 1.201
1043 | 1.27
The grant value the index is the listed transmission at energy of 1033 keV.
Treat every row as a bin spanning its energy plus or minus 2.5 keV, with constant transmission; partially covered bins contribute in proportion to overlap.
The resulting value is 1.216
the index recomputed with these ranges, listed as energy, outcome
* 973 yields 0.9319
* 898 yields 1.05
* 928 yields 0.2712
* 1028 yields 1.216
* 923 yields 0.2794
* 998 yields 1.263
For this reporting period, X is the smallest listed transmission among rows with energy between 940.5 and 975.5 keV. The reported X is 0.7134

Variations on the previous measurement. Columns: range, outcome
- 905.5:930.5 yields 0.2712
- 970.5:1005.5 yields 0.9319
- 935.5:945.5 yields 0.5097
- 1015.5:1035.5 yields 1.183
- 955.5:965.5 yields 0.8444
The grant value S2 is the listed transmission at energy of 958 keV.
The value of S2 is 0.9155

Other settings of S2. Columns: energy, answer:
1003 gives 1.286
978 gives 1.096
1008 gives 1.223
